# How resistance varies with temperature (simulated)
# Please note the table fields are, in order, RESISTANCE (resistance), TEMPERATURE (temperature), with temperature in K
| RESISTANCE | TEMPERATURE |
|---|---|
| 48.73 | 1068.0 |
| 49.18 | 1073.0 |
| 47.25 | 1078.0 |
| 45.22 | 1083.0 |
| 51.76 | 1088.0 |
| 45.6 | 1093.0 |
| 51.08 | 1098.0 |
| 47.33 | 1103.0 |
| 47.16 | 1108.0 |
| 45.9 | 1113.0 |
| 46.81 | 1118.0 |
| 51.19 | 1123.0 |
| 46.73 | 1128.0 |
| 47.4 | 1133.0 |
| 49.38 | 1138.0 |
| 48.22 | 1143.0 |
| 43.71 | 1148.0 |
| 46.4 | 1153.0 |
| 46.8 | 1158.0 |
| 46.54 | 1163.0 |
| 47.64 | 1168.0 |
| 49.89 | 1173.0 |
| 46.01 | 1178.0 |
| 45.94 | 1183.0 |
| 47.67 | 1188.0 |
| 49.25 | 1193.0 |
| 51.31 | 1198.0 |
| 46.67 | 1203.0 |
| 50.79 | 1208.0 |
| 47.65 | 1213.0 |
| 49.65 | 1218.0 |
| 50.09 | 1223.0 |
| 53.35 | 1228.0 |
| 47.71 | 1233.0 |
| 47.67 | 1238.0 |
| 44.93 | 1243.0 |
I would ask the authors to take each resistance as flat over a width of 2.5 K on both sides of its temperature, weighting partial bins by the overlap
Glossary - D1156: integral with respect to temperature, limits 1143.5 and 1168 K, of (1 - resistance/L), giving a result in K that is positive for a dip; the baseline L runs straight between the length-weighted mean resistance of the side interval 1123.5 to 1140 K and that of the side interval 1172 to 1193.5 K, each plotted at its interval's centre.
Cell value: 0.8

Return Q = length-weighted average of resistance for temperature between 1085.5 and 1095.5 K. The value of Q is 48.7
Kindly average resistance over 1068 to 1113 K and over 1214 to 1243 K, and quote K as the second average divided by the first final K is 1.02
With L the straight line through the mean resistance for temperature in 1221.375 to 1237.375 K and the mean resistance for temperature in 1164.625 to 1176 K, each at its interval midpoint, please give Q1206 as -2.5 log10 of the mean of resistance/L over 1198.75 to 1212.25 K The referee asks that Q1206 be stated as 0.01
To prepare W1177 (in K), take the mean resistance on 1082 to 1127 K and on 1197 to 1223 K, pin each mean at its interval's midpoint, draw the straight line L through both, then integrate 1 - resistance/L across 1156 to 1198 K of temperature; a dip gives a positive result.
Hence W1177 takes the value 1.0 K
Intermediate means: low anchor 48.1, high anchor 49.2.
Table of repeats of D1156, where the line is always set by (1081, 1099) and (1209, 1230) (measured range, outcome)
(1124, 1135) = 0.3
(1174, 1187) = 0.8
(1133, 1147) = 0.3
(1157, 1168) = 0.5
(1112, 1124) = 0.2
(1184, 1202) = 0.3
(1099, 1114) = 0.4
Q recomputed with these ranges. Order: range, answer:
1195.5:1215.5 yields 49.1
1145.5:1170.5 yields 46.2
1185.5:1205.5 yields 48.7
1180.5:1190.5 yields 46.8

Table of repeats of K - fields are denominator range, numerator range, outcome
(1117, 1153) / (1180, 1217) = 1.02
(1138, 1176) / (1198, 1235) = 1.05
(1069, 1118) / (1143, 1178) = 0.98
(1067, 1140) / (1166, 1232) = 1.02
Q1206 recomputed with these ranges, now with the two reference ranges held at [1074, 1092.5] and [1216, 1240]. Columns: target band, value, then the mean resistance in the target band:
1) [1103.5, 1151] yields 0.02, 47.4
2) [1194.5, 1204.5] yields 0.00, 49.2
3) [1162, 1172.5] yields 0.03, 47.7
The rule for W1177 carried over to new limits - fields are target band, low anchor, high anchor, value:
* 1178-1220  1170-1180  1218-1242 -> 0.2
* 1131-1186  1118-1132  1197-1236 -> 2.0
